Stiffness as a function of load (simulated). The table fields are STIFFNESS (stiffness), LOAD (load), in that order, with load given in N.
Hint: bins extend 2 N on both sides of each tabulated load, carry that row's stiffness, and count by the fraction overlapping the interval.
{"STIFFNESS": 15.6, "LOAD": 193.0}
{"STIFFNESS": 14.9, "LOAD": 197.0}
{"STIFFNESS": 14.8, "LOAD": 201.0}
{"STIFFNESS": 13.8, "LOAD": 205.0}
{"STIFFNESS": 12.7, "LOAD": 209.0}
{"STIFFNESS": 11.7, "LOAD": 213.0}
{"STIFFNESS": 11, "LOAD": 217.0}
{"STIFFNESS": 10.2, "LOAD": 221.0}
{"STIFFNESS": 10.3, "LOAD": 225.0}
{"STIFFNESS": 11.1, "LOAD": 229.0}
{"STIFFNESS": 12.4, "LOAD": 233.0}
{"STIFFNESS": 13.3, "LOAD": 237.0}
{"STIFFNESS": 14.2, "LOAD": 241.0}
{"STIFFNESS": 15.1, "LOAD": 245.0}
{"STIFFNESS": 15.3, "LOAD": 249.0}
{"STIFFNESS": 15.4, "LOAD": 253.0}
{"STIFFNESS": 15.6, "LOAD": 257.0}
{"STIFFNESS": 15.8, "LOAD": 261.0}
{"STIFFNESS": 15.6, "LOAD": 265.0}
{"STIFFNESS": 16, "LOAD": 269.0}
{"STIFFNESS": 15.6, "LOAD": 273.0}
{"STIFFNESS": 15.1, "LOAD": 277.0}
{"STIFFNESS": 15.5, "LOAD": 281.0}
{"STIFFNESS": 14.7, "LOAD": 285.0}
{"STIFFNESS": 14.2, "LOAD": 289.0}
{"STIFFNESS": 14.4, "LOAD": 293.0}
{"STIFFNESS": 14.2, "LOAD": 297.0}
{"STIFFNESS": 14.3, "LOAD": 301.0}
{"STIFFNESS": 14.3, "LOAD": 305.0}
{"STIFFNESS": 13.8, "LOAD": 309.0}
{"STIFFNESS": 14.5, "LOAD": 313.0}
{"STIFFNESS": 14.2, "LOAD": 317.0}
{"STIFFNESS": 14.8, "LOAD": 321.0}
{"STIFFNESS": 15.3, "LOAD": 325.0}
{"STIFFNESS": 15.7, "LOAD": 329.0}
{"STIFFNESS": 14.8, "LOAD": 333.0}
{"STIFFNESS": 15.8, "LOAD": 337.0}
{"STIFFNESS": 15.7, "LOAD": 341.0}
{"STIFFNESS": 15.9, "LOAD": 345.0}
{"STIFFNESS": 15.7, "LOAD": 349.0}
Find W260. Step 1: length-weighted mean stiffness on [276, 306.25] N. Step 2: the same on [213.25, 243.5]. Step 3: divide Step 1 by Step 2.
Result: 1.23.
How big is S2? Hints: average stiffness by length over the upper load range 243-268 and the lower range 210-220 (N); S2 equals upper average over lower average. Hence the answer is 1.4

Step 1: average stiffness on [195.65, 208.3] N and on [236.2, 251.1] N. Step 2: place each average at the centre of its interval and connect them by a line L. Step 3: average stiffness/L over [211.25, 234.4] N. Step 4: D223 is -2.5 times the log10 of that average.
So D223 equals 0.288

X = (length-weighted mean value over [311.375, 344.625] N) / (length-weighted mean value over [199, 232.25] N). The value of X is 1.27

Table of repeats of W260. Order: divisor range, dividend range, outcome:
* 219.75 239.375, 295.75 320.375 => 1.23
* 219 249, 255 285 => 1.24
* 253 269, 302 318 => 0.91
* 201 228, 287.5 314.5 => 1.20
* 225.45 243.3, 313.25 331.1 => 1.19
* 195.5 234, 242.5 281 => 1.26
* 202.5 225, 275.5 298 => 1.24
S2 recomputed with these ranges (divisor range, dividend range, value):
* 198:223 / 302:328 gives 1.16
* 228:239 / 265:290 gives 1.23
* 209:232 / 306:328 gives 1.31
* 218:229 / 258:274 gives 1.50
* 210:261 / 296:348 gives 1.14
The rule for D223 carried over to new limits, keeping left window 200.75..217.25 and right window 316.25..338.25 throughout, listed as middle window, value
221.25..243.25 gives 0.10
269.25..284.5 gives -0.09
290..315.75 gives 0.03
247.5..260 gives -0.13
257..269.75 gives -0.14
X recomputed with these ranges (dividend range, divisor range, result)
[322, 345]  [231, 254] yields 1.09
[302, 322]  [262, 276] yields 0.91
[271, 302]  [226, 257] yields 1.07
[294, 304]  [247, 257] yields 0.93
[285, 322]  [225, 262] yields 1.02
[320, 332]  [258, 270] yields 0.97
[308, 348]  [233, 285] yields 1.00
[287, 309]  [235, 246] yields 1.01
